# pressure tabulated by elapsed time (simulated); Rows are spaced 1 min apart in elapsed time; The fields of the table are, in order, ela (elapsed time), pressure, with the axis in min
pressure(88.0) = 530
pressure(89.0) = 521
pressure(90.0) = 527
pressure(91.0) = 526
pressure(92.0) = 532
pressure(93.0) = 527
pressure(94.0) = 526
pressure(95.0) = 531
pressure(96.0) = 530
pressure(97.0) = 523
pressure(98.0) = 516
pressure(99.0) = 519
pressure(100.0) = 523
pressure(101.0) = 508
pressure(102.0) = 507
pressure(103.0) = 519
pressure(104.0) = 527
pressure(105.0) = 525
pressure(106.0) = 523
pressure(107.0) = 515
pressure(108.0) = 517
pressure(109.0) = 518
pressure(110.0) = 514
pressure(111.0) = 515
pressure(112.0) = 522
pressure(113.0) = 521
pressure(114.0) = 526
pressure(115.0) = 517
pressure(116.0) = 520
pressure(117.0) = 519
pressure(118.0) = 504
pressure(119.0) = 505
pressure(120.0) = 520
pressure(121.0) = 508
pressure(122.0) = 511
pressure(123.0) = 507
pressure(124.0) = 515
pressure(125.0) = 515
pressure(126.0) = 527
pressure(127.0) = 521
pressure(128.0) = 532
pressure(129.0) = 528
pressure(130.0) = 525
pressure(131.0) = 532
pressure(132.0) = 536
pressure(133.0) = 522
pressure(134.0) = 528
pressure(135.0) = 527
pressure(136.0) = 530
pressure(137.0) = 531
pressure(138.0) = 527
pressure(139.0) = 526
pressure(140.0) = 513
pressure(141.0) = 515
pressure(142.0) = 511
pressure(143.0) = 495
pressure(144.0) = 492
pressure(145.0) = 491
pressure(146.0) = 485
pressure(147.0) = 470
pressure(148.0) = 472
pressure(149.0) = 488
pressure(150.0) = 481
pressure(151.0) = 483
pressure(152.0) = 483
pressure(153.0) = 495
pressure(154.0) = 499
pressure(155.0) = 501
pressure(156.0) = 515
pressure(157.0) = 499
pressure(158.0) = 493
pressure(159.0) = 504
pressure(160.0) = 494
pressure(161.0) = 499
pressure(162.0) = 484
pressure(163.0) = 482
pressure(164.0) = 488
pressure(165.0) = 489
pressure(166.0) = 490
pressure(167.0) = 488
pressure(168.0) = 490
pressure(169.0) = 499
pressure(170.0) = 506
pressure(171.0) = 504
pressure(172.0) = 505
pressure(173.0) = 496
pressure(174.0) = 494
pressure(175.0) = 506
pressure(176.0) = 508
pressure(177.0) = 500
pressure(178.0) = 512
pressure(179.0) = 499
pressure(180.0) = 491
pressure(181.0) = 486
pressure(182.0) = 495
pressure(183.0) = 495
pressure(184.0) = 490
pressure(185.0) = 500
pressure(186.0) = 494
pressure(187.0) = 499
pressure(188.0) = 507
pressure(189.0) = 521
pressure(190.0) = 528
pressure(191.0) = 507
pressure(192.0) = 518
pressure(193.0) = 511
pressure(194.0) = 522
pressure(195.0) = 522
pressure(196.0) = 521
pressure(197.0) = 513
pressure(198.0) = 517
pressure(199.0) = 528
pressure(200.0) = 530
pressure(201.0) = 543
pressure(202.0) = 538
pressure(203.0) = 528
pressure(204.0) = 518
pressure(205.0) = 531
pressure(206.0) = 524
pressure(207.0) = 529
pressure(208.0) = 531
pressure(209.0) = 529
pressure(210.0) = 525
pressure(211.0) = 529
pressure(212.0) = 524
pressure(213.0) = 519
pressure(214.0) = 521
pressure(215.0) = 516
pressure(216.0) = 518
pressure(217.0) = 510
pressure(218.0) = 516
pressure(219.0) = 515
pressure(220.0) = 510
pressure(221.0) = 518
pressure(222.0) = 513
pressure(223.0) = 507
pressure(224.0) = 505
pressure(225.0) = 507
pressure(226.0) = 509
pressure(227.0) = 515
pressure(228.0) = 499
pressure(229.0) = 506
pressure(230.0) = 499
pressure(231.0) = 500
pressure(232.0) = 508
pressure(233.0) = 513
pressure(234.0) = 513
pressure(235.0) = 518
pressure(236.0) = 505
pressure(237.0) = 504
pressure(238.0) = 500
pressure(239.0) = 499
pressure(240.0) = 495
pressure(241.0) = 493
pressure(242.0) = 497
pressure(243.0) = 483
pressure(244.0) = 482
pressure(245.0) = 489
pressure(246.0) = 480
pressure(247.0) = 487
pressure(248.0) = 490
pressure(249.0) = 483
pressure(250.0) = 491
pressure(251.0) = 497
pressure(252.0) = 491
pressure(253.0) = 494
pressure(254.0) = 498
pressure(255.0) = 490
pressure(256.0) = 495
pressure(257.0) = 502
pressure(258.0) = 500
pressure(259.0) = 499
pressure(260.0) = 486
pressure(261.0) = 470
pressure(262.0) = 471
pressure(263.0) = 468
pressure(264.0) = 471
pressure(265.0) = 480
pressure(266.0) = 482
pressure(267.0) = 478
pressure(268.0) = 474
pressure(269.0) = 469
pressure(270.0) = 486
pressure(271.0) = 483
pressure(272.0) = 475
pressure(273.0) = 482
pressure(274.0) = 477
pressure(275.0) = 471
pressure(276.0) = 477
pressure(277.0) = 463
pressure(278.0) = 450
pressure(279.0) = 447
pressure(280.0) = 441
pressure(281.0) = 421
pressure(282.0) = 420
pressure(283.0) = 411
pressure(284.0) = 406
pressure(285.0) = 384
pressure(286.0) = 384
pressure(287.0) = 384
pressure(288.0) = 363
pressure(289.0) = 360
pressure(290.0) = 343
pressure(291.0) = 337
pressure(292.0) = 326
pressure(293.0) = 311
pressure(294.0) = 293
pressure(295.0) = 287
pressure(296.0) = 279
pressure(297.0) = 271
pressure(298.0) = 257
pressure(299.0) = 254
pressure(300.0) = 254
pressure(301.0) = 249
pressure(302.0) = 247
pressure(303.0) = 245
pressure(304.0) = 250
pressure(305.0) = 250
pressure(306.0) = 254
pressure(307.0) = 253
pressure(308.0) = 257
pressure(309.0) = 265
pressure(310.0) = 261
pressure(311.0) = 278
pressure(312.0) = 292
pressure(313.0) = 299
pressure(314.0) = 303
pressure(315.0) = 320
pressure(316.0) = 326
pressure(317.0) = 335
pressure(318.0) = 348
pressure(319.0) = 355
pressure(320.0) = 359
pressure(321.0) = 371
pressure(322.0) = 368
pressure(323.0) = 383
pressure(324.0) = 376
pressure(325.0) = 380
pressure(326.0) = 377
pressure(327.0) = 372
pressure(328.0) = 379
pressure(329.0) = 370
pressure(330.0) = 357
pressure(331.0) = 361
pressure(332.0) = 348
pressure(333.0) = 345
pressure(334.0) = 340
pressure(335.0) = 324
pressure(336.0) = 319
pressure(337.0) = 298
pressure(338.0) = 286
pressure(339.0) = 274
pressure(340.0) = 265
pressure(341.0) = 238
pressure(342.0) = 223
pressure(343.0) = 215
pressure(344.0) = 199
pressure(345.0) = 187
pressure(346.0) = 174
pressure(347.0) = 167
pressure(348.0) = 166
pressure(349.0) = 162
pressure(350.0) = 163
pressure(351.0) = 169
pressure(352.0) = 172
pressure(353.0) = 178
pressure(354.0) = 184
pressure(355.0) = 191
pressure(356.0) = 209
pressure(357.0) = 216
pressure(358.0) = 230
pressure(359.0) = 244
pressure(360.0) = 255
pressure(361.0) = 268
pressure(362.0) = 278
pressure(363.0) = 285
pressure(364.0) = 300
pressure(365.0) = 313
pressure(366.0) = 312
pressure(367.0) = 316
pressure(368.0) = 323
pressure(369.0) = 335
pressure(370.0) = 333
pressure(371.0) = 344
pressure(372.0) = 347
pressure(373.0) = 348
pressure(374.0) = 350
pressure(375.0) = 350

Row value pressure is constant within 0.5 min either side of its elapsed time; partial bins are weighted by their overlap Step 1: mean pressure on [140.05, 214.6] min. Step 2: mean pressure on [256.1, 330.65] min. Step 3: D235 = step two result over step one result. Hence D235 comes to 0.74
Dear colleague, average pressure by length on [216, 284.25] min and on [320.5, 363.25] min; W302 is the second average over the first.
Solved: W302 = 0.6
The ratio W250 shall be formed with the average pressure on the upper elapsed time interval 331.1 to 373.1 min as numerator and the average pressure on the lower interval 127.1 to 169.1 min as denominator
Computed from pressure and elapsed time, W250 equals 0.51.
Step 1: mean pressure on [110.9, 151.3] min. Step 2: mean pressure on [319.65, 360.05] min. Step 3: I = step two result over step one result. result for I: 0.53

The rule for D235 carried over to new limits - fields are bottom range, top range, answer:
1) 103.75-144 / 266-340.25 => 0.68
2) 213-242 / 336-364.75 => 0.44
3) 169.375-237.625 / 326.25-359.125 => 0.49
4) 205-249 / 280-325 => 0.63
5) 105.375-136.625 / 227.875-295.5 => 0.88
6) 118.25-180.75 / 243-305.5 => 0.82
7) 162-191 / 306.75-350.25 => 0.60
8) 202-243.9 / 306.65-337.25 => 0.65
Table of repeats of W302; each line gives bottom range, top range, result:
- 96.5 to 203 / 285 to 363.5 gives 0.56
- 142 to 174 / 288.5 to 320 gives 0.59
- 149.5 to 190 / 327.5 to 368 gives 0.52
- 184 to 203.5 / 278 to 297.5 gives 0.70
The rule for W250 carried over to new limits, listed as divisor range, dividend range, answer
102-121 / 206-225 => 1.00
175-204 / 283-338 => 0.63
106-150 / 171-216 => 1.00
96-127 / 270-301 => 0.73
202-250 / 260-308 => 0.75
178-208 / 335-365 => 0.44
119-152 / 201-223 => 1.02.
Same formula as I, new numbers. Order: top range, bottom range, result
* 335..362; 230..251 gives 0.44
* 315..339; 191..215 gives 0.67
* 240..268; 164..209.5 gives 0.95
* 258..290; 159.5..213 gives 0.88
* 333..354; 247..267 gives 0.47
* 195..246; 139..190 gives 1.03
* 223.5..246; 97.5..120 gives 0.97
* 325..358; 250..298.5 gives 0.60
